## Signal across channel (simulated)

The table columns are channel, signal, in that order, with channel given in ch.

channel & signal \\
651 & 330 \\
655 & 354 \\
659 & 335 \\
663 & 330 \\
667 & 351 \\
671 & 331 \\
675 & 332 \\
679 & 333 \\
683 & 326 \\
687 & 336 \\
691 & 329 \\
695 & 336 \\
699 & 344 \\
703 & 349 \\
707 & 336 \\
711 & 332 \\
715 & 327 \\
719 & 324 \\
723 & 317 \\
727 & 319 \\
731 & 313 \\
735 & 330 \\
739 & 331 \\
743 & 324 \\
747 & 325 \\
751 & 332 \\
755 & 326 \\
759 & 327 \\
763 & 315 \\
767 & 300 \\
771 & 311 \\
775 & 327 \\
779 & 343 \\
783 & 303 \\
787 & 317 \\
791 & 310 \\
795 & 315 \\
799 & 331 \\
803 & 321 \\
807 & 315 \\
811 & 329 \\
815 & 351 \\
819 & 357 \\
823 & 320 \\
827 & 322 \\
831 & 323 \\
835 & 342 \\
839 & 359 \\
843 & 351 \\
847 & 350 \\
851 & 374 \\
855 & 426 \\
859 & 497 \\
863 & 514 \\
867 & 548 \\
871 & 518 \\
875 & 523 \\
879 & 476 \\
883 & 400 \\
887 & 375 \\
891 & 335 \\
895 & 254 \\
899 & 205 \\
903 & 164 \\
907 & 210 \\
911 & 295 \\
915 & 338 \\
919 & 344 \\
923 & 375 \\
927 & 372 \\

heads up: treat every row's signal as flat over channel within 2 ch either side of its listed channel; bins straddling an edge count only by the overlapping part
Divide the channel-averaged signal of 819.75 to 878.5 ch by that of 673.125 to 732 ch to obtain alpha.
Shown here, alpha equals 1.25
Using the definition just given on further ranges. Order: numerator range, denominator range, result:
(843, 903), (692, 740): 1.22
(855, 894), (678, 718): 1.37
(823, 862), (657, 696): 1.12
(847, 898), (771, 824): 1.32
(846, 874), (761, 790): 1.48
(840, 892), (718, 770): 1.36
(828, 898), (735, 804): 1.26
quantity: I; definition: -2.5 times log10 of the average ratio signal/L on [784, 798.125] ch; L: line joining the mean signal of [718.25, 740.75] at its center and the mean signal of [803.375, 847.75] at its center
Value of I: 0.06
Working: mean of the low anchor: 322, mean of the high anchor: 337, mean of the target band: 315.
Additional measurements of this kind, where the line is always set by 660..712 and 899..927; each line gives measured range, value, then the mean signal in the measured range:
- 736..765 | -0.012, 326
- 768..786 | -0.010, 320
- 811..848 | -0.119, 341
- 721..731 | 0.035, 317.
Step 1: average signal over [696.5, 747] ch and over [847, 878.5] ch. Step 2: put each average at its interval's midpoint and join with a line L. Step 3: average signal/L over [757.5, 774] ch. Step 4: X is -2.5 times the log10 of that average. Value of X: 0.19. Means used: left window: 329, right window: 477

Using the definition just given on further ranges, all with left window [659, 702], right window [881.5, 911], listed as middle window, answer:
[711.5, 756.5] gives -0.01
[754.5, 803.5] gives -0.04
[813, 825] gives -0.15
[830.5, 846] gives -0.18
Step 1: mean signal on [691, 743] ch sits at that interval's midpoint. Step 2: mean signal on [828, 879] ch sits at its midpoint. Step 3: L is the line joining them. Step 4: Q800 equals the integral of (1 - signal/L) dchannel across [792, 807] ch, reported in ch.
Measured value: 2.6 ch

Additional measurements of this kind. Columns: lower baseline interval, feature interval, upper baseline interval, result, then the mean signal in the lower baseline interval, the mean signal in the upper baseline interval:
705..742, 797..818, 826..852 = 0.6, 325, 346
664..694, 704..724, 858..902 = 1.1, 334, 415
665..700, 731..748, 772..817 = 0.2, 335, 324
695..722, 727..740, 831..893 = 1.0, 335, 423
